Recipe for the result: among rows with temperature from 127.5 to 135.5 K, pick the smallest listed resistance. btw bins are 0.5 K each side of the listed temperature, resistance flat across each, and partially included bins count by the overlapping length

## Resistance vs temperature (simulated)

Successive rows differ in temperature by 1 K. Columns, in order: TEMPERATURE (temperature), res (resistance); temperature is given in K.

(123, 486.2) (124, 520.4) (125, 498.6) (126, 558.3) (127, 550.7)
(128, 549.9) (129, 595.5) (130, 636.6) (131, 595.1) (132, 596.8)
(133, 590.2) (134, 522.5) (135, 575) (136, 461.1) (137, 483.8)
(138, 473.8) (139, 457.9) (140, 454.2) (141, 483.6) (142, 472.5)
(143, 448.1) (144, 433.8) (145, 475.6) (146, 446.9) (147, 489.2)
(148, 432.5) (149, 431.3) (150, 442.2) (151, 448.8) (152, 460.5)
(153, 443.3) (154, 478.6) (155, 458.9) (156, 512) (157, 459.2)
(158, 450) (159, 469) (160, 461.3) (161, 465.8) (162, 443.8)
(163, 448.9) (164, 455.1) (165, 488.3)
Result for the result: 522.5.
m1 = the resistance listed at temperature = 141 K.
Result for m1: 483.6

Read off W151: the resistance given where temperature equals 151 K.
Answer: 448.8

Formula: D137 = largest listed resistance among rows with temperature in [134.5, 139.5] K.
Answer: 575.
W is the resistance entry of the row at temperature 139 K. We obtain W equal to 457.9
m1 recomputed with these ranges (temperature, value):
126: 558.3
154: 478.6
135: 575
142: 472.5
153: 443.3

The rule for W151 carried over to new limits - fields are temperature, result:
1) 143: 448.1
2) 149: 431.3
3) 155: 458.9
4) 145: 475.6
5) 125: 498.6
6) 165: 488.3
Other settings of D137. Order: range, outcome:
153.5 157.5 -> 512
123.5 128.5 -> 558.3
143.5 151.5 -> 489.2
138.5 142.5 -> 483.6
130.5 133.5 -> 596.8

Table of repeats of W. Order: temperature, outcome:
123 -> 486.2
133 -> 590.2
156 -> 512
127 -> 550.7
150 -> 442.2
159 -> 469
